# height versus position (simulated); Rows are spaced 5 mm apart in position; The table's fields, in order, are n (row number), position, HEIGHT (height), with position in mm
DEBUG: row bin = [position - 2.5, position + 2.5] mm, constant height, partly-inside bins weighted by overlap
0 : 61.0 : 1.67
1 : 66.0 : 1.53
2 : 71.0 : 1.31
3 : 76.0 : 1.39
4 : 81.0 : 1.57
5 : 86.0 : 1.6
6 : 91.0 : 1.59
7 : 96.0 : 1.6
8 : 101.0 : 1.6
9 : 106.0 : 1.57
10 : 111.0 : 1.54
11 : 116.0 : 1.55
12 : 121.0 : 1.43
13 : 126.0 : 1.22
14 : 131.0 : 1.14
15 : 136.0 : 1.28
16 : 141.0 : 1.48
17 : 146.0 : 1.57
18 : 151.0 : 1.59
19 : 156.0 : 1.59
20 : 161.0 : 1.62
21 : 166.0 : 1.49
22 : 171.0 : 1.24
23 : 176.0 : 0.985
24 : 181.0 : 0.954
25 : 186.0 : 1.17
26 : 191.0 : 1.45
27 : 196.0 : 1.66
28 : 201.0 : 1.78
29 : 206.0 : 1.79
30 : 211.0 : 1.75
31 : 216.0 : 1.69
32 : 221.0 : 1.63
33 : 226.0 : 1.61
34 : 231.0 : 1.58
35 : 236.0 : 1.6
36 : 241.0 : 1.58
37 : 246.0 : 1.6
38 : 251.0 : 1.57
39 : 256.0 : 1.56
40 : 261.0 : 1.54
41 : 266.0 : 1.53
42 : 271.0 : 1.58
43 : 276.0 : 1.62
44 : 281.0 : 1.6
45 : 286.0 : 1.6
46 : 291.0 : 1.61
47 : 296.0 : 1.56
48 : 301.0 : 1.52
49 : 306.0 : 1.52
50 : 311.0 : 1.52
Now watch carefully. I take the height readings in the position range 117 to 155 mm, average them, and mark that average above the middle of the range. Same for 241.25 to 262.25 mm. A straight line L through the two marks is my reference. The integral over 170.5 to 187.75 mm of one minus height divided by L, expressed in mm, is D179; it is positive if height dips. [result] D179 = 4.7 mm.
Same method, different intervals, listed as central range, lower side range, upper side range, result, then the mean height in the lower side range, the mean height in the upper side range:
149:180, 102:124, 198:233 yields 4.1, 1.52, 1.69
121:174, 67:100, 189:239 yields 5.6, 1.52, 1.66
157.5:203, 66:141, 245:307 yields 4.1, 1.46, 1.57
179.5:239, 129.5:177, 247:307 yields -3.1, 1.42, 1.57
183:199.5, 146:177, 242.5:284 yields 0.6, 1.45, 1.58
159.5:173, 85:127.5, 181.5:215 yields 0.9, 1.53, 1.57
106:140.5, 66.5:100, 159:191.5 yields 0.5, 1.52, 1.26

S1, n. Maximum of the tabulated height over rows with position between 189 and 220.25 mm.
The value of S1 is 1.79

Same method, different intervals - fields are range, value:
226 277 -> 1.62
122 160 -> 1.59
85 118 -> 1.6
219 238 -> 1.63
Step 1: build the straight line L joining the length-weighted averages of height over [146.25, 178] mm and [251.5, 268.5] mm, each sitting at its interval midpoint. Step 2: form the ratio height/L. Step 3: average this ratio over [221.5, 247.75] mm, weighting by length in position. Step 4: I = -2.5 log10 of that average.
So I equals -0.05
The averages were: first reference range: 1.44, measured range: 1.6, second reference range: 1.55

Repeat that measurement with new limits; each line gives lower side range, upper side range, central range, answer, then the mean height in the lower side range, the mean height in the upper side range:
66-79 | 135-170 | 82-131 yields -0.04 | 1.39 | 1.52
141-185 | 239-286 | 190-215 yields -0.17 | 1.38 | 1.58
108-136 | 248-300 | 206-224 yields -0.14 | 1.37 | 1.58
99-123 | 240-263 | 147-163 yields -0.03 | 1.54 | 1.57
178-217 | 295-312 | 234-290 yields -0.04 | 1.52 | 1.53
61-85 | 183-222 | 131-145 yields 0.14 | 1.48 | 1.61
